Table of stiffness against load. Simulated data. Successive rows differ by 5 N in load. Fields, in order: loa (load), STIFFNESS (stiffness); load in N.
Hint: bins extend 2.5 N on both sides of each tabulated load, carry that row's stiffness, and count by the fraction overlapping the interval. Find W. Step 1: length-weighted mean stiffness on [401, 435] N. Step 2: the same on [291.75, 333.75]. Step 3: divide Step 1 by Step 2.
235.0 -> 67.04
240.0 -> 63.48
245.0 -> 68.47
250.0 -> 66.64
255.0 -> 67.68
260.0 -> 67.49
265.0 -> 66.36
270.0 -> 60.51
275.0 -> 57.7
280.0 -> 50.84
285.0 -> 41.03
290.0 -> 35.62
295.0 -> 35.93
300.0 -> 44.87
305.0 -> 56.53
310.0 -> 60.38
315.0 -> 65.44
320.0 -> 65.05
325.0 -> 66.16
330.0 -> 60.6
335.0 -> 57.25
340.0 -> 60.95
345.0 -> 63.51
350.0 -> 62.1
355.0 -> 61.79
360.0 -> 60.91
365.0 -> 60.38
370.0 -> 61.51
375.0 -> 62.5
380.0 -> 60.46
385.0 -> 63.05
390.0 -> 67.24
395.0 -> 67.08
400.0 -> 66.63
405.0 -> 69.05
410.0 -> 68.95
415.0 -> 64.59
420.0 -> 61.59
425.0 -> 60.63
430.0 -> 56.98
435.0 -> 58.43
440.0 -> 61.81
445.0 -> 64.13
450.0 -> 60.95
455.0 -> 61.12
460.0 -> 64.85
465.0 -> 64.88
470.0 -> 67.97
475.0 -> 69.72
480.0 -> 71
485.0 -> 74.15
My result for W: 1.1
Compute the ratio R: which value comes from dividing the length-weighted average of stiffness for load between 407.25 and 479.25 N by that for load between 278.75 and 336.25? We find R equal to 1.2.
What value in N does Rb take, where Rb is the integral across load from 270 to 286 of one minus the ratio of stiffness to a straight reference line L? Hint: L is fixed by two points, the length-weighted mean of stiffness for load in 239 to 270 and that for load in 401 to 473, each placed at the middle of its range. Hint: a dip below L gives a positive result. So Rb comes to 3.3 N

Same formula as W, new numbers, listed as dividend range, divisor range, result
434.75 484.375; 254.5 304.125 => 1.24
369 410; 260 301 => 1.29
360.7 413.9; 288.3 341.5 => 1.16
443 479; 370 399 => 1.02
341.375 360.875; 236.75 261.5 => 0.93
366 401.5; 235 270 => 0.96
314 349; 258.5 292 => 1.16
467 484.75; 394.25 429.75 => 1.08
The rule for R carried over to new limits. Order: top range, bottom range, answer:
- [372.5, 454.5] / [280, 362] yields 1.13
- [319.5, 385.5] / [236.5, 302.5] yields 1.10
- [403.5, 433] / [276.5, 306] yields 1.44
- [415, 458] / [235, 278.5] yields 0.94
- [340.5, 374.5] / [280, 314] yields 1.31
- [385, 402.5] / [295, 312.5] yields 1.29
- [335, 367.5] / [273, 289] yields 1.27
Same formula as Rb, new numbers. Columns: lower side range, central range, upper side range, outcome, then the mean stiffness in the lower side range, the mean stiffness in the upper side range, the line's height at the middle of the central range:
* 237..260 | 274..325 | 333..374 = 9.6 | 66.7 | 61.1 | 64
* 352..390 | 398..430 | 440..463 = -1.2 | 61.9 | 62.7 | 62.3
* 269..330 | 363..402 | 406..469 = -3.0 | 53.5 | 62.7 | 59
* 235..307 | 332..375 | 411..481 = -1.0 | 56.3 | 63.4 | 59.7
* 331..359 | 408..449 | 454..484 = 2.0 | 61.1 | 67.2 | 65.2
